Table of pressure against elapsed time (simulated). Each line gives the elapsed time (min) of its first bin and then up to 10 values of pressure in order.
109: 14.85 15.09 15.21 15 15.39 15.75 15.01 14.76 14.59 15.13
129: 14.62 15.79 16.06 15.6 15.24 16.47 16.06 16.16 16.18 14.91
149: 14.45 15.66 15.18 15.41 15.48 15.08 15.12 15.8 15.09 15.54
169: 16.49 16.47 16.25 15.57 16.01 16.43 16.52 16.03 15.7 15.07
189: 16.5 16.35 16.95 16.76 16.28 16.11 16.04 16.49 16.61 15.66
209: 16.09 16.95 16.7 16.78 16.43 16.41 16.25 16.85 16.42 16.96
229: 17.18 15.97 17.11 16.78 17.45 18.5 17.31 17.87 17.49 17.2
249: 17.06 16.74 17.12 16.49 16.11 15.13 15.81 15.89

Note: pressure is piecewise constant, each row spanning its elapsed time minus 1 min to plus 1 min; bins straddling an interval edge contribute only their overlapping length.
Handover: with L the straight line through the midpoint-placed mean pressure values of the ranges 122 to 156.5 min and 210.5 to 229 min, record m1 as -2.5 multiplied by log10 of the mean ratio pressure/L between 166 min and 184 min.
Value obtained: -0.01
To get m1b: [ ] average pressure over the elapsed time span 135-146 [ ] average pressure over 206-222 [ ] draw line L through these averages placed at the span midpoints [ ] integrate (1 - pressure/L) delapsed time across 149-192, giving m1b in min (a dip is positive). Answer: 1.0 min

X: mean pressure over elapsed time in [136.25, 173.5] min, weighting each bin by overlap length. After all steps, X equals 15.6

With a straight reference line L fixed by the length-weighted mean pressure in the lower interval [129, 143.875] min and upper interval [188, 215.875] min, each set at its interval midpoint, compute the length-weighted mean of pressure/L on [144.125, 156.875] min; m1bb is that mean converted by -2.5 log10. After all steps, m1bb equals 0.045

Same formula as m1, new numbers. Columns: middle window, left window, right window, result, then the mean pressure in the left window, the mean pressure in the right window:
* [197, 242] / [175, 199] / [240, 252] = 0.008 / 16.2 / 17.3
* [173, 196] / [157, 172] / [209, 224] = -0.011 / 15.6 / 16.6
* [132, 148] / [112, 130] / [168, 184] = -0.026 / 15.1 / 16.2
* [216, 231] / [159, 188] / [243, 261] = -0.014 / 15.8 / 16.7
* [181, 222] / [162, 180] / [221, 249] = 0.013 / 16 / 17.1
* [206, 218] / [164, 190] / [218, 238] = 0.004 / 16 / 16.7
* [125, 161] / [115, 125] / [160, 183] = 0.002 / 15.1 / 15.9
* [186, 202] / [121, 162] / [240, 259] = -0.008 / 15.4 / 16.9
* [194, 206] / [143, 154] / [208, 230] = -0.006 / 15.4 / 16.6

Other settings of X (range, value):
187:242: 16.6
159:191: 15.9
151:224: 16.1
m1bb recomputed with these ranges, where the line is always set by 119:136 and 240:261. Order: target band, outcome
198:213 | -0.01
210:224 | -0.02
